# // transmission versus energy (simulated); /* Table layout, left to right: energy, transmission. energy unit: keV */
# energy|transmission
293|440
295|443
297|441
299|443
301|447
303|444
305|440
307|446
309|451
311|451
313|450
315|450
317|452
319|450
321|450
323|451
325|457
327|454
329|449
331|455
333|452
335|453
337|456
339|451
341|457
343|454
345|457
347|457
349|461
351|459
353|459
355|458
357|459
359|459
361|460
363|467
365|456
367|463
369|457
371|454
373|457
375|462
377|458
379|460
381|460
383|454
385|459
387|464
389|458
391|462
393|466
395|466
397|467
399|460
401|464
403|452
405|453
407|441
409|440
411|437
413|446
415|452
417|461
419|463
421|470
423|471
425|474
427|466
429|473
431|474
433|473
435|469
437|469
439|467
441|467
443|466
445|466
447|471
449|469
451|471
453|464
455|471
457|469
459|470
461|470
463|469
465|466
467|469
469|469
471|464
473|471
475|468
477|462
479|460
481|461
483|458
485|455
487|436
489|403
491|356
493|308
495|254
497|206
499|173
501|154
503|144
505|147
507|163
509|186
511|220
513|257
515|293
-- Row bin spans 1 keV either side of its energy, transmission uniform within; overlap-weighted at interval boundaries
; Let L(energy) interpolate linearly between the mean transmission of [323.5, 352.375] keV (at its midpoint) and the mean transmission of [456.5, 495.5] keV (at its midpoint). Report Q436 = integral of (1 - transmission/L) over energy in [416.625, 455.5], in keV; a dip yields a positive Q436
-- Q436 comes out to -2.22 keV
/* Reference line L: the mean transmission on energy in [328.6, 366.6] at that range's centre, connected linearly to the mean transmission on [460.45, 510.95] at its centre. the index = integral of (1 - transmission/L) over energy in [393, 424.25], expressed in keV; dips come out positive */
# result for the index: -3.4 keV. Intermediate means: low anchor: 457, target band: 457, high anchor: 355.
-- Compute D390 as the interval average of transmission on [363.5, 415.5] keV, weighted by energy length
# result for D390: 457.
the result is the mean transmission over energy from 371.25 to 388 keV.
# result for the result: 459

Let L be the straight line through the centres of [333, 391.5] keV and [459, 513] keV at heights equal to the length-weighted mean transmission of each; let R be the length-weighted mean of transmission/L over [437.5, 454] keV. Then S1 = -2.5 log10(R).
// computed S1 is -0.203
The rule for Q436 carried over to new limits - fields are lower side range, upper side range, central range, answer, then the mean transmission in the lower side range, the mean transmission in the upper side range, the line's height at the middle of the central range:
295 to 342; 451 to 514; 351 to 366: -1.0 keV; 450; 367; 430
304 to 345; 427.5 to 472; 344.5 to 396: -0.2 keV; 452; 469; 458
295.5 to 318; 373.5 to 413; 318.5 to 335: -0.1 keV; 447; 457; 449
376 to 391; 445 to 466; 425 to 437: -0.1 keV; 459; 469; 466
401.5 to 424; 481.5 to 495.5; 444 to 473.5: -3.9 keV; 454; 389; 414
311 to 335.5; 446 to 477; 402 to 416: 0.5 keV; 452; 469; 462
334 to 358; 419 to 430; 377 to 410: 0.5 keV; 457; 470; 465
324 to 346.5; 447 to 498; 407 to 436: -1.3 keV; 454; 434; 441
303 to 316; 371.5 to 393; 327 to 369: -0.3 keV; 448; 460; 454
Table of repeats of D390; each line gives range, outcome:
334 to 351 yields 456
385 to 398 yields 463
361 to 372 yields 459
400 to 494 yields 456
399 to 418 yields 450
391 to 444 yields 462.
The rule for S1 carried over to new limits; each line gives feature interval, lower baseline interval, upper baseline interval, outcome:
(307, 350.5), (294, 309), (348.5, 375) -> -0.006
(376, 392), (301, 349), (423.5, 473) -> 0.002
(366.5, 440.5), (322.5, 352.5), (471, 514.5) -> -0.163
